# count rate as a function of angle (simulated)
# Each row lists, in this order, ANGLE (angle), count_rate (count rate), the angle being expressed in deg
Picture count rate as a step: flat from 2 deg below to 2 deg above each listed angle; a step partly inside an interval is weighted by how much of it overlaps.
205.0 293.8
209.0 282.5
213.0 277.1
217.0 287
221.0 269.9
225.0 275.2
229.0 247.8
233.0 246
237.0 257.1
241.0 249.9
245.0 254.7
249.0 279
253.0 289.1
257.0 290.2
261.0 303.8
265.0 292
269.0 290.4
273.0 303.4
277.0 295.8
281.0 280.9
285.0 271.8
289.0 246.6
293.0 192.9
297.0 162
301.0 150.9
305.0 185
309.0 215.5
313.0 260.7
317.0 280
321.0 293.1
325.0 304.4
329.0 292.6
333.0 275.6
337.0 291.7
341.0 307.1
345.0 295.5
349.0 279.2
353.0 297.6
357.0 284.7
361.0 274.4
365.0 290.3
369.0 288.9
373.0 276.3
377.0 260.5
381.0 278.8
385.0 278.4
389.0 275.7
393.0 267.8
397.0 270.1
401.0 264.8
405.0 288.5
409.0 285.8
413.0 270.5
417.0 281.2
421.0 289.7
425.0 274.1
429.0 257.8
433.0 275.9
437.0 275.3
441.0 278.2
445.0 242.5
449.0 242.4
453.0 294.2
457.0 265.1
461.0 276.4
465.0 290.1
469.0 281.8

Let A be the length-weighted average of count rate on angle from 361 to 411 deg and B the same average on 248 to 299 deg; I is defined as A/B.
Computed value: 1.0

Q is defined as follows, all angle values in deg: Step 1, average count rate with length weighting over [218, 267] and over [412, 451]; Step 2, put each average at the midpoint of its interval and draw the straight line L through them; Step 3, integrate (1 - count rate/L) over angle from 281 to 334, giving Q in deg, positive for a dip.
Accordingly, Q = 5.6 deg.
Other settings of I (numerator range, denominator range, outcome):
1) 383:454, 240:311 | 1.08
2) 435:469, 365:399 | 0.98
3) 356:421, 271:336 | 1.10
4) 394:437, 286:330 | 1.18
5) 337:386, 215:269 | 1.04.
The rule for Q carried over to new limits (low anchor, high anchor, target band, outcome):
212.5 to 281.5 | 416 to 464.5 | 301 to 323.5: 2.91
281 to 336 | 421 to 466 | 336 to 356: -3.43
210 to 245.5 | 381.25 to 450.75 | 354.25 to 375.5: -1.04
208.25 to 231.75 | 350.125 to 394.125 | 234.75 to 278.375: -1.29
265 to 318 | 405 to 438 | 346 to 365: -1.89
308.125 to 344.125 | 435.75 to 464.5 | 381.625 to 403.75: 0.22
